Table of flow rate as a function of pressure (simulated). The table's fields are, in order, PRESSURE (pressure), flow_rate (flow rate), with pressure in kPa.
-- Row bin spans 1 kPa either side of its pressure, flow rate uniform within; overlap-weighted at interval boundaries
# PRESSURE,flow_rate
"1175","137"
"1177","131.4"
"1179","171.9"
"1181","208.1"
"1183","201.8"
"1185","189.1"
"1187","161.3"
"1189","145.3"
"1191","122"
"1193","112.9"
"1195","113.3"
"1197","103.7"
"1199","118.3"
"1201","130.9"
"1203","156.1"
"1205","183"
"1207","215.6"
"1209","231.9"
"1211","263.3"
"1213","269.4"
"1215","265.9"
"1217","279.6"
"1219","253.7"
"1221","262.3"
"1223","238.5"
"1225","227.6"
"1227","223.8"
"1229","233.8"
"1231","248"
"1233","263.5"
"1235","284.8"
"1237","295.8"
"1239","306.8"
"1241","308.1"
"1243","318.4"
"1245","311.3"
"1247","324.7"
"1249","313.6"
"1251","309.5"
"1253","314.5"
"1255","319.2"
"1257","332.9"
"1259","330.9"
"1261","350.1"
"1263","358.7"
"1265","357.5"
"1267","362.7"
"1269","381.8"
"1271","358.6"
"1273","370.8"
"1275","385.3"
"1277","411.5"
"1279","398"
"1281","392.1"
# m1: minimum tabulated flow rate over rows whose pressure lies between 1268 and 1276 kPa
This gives 358.6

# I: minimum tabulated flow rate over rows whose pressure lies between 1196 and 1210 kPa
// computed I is 103.7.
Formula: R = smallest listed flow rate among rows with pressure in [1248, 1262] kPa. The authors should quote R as 309.5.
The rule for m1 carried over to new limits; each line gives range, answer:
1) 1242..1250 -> 311.3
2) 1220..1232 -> 223.8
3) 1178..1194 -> 112.9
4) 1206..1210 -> 215.6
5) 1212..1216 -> 265.9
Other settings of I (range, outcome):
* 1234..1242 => 284.8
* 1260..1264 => 350.1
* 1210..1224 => 238.5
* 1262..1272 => 357.5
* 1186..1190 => 145.3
